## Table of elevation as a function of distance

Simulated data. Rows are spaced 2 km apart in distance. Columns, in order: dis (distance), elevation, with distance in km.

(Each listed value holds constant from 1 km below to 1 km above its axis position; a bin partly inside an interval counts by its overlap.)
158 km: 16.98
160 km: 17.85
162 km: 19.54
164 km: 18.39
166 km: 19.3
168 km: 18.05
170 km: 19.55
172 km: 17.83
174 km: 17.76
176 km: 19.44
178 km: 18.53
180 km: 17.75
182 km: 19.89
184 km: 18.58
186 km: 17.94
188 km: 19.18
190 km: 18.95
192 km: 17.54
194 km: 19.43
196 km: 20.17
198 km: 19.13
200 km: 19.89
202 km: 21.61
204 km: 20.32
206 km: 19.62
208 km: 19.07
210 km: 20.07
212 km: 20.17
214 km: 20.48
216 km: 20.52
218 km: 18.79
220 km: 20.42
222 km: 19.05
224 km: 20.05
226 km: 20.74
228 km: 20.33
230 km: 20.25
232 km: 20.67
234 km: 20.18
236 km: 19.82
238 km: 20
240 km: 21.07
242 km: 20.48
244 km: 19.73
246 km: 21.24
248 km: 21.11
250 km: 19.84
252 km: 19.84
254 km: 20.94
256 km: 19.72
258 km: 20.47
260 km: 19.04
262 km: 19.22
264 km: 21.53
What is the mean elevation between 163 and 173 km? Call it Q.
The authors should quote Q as 18.6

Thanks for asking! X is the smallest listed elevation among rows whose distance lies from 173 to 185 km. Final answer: 17.75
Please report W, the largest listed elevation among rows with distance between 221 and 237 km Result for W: 20.74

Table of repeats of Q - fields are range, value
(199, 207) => 20.4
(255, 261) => 19.7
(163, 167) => 18.8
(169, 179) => 18.6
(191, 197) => 19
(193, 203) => 20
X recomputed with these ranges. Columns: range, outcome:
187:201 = 17.54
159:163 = 17.85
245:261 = 19.04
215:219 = 18.79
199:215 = 19.07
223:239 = 19.82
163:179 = 17.76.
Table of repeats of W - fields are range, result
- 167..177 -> 19.55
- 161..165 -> 19.54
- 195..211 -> 21.61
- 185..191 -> 19.18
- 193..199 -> 20.17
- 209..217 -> 20.52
